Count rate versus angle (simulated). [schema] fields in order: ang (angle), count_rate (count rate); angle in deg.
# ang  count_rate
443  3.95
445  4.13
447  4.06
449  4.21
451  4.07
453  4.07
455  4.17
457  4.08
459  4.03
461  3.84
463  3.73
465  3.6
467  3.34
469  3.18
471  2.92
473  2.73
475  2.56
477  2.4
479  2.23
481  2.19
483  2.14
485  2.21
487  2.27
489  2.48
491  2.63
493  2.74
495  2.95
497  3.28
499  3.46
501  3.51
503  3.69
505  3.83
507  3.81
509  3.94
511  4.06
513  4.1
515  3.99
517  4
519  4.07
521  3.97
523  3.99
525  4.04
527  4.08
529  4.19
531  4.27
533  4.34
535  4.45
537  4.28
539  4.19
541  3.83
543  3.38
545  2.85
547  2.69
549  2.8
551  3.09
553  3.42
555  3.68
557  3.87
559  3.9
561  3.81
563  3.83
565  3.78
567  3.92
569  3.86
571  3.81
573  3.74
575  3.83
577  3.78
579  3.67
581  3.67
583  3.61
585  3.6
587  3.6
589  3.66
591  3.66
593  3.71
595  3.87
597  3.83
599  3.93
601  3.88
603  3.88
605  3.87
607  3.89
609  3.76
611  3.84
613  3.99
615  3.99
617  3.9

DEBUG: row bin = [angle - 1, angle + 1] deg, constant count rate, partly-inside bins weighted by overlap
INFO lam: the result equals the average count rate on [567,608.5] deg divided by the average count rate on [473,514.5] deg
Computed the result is 1.25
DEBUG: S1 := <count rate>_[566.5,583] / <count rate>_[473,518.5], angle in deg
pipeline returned 1.21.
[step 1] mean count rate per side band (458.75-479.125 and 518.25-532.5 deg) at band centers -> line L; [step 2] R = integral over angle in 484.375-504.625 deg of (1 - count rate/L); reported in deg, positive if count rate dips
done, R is 3.5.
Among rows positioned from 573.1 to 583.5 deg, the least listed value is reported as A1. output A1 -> 3.61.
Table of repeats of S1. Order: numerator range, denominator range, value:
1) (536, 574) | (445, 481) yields 1.04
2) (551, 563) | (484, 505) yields 1.24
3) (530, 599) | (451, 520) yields 1.12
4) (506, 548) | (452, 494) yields 1.30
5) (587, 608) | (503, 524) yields 0.96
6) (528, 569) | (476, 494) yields 1.58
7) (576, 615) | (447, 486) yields 1.16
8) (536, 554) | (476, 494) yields 1.43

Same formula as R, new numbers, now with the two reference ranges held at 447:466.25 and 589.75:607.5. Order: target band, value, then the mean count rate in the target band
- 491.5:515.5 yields 2.1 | 3.59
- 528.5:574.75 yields 1.7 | 3.73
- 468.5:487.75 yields 7.2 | 2.47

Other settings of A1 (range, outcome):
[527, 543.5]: 3.38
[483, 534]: 2.14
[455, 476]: 2.56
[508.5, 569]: 2.69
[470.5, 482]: 2.19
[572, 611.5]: 3.6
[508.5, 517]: 3.94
